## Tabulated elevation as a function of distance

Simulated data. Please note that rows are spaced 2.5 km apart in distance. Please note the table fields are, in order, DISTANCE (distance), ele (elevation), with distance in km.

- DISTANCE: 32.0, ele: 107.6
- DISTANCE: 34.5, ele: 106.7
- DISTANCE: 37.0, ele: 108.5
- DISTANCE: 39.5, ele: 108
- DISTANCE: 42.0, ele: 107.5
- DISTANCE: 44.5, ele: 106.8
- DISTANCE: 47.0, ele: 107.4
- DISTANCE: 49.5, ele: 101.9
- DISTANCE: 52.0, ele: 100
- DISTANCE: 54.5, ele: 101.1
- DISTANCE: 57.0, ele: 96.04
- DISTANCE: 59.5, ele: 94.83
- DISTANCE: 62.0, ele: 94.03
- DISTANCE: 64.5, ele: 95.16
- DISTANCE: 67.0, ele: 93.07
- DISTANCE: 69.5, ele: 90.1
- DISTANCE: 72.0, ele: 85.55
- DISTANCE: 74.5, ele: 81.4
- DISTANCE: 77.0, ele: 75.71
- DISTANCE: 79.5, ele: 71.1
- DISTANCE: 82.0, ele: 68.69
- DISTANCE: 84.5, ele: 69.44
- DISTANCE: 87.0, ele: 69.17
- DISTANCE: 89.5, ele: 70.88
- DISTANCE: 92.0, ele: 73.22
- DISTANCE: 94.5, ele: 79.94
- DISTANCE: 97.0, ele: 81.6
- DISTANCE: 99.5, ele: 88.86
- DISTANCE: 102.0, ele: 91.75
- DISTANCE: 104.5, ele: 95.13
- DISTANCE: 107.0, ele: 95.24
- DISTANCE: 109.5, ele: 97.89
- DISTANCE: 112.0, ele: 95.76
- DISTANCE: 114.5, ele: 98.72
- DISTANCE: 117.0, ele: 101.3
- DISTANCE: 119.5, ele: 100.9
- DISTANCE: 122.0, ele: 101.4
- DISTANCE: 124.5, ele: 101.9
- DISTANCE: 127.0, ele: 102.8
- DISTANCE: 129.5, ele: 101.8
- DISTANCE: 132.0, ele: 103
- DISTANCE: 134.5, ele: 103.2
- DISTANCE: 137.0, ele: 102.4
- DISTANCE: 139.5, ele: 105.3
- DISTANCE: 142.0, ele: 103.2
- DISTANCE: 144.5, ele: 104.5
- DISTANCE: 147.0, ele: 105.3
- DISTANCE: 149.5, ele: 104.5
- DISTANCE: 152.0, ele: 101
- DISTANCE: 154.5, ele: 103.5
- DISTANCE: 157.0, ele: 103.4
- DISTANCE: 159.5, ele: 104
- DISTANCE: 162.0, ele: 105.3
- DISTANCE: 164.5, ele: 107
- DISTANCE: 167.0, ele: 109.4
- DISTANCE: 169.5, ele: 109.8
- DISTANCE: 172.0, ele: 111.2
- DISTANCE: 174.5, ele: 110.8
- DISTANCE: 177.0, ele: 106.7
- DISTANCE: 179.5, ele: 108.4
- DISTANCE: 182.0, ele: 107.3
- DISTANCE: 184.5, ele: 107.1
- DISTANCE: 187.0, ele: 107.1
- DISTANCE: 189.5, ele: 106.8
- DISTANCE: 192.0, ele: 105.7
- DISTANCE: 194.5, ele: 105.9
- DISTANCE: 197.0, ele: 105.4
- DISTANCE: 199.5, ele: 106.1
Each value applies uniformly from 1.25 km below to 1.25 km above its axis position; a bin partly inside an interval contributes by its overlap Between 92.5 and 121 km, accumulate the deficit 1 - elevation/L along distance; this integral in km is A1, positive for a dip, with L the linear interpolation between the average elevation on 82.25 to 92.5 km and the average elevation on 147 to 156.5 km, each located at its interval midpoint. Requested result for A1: -4.5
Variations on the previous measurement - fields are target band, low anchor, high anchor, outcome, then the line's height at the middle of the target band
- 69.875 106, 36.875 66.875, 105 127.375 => 7.6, 100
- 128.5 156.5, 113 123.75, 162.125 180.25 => 0.2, 104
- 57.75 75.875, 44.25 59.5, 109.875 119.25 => 1.8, 101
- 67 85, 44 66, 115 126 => 3.8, 100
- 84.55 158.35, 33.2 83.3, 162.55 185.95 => 4.8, 102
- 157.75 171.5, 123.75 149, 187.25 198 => -0.3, 105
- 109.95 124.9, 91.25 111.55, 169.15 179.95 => -1.1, 93.2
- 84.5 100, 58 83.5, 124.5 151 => 2.5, 90.9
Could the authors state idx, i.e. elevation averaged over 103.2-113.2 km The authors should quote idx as 96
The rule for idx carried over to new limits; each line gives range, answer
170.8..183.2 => 109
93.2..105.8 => 87.4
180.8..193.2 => 107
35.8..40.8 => 108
